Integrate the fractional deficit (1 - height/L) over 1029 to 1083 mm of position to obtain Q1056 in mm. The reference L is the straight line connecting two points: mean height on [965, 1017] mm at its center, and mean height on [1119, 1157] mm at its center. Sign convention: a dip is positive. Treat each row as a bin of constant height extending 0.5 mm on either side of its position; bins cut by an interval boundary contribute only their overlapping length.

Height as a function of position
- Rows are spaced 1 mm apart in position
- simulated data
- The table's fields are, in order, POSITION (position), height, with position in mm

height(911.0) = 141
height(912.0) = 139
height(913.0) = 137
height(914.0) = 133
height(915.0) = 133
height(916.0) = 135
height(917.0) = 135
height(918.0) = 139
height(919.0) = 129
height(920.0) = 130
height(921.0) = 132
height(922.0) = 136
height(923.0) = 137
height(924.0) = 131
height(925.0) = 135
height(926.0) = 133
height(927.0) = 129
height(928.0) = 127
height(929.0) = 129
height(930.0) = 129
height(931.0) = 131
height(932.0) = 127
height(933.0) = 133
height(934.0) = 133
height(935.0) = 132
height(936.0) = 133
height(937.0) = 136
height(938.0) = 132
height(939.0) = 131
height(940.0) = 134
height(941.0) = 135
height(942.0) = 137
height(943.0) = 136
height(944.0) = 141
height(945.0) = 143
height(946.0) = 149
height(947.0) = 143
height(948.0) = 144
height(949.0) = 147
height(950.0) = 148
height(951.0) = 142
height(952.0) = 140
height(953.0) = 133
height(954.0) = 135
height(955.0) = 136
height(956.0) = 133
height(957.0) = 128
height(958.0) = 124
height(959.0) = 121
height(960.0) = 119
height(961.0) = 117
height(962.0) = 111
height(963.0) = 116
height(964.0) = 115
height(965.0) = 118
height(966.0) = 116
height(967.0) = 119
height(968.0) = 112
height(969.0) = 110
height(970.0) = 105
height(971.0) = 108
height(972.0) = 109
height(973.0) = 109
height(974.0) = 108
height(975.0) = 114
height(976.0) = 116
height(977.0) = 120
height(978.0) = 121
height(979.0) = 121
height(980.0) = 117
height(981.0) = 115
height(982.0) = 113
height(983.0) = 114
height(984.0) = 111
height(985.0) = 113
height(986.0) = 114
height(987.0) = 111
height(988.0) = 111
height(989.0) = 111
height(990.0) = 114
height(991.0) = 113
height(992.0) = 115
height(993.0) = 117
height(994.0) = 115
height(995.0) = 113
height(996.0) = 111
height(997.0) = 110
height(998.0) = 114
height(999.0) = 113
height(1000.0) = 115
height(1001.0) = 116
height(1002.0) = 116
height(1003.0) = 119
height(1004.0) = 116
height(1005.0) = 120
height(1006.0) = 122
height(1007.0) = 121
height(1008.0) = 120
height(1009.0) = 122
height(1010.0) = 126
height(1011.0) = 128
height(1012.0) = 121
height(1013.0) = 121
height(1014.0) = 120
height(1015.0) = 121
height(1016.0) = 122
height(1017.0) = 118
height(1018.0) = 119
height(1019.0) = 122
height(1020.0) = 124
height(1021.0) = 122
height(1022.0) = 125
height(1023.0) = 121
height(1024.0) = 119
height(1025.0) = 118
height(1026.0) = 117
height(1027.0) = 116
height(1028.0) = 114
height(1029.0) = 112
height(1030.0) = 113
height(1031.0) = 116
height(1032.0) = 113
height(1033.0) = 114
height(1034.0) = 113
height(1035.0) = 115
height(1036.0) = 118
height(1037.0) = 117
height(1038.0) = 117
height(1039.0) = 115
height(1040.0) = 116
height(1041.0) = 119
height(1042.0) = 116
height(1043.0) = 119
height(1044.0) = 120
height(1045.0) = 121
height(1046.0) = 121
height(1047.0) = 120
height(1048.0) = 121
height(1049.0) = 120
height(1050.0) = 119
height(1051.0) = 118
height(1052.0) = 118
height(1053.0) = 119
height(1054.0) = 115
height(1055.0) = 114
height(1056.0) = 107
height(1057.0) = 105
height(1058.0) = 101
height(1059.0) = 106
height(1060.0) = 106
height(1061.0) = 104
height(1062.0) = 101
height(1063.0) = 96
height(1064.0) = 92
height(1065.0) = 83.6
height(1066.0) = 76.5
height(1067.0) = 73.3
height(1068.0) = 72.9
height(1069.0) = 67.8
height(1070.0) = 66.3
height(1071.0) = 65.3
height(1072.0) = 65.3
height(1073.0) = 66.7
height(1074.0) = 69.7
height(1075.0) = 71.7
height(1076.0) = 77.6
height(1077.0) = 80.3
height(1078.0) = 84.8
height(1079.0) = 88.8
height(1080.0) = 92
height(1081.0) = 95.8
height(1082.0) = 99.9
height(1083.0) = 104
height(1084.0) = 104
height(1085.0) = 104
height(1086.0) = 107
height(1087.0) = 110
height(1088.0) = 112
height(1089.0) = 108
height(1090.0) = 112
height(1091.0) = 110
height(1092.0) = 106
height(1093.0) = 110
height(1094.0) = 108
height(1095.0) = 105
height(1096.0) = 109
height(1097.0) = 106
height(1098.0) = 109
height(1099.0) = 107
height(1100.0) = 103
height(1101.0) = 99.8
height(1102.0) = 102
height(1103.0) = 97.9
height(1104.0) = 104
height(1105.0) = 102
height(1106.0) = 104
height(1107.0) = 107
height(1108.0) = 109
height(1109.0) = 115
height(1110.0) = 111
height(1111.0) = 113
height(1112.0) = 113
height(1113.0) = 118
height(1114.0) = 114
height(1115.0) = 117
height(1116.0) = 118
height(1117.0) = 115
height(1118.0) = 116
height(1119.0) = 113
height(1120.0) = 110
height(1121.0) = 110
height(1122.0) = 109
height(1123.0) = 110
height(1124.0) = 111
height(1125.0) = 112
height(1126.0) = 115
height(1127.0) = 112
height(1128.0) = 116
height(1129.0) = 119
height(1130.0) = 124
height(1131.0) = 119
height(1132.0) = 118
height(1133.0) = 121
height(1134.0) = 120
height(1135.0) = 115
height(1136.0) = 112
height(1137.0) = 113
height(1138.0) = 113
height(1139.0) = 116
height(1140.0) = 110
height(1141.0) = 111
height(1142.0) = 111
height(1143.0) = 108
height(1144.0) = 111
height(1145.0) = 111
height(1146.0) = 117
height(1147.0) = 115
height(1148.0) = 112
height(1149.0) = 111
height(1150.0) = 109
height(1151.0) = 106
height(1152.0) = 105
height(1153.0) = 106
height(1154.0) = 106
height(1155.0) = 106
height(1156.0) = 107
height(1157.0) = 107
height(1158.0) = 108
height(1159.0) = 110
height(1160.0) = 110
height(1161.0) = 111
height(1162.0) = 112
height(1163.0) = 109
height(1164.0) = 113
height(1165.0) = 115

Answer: 6.1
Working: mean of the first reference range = 116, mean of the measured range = 101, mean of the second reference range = 112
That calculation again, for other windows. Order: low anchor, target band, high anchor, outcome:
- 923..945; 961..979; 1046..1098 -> 1.5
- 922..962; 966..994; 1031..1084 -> 2.1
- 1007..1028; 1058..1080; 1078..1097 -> 5.3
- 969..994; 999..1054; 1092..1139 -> -2.9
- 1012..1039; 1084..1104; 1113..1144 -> 1.6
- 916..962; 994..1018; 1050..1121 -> 0.0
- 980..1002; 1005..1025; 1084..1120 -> -1.6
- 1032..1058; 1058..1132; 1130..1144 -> 9.0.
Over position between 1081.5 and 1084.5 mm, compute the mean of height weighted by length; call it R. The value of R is 103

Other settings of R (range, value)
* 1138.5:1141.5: 112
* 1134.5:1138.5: 113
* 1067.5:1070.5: 69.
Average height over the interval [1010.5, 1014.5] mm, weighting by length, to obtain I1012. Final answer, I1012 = 122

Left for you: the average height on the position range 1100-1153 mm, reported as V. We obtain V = 112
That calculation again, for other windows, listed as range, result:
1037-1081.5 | 98.9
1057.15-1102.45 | 94.3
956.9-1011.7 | 116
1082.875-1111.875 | 107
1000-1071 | 112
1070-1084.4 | 82.5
